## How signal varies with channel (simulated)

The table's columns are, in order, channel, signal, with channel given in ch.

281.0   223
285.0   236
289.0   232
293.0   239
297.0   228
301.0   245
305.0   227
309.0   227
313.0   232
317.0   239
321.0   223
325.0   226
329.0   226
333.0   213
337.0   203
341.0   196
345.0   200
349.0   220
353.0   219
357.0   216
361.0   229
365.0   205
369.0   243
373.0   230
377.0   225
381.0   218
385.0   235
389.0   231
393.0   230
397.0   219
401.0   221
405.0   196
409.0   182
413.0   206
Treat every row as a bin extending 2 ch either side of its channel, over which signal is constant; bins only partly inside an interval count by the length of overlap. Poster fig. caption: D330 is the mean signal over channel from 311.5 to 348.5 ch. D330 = 217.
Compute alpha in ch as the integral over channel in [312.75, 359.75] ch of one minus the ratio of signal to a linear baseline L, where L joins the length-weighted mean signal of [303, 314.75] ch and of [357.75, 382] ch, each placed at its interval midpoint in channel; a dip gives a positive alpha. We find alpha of 2.0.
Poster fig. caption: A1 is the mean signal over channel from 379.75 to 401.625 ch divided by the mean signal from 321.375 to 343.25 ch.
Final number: 1.06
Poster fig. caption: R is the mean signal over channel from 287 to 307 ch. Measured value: 234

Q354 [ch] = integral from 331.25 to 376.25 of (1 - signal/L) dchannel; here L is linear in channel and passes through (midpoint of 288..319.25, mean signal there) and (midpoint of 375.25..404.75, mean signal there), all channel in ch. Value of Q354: 2.3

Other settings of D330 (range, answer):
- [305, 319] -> 232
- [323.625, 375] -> 217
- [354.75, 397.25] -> 226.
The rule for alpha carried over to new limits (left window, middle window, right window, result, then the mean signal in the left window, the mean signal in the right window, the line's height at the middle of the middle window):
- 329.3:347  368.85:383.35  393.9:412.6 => -1.5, 205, 206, 206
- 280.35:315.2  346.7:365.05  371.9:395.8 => 0.8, 233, 228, 229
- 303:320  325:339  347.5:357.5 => 0.6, 231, 219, 225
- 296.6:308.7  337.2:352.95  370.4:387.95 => 1.6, 233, 228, 230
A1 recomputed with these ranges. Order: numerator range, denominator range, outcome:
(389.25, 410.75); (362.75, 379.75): 0.94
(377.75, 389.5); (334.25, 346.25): 1.13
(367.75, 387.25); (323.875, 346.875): 1.09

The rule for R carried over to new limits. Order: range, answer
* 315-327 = 229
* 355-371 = 223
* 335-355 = 208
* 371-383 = 224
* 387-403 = 225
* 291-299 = 234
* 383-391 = 233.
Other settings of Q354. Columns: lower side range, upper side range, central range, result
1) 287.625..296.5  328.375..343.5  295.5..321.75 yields -0.9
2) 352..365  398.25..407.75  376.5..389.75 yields -0.9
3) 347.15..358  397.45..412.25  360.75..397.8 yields -2.9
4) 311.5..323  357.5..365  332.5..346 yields 1.4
